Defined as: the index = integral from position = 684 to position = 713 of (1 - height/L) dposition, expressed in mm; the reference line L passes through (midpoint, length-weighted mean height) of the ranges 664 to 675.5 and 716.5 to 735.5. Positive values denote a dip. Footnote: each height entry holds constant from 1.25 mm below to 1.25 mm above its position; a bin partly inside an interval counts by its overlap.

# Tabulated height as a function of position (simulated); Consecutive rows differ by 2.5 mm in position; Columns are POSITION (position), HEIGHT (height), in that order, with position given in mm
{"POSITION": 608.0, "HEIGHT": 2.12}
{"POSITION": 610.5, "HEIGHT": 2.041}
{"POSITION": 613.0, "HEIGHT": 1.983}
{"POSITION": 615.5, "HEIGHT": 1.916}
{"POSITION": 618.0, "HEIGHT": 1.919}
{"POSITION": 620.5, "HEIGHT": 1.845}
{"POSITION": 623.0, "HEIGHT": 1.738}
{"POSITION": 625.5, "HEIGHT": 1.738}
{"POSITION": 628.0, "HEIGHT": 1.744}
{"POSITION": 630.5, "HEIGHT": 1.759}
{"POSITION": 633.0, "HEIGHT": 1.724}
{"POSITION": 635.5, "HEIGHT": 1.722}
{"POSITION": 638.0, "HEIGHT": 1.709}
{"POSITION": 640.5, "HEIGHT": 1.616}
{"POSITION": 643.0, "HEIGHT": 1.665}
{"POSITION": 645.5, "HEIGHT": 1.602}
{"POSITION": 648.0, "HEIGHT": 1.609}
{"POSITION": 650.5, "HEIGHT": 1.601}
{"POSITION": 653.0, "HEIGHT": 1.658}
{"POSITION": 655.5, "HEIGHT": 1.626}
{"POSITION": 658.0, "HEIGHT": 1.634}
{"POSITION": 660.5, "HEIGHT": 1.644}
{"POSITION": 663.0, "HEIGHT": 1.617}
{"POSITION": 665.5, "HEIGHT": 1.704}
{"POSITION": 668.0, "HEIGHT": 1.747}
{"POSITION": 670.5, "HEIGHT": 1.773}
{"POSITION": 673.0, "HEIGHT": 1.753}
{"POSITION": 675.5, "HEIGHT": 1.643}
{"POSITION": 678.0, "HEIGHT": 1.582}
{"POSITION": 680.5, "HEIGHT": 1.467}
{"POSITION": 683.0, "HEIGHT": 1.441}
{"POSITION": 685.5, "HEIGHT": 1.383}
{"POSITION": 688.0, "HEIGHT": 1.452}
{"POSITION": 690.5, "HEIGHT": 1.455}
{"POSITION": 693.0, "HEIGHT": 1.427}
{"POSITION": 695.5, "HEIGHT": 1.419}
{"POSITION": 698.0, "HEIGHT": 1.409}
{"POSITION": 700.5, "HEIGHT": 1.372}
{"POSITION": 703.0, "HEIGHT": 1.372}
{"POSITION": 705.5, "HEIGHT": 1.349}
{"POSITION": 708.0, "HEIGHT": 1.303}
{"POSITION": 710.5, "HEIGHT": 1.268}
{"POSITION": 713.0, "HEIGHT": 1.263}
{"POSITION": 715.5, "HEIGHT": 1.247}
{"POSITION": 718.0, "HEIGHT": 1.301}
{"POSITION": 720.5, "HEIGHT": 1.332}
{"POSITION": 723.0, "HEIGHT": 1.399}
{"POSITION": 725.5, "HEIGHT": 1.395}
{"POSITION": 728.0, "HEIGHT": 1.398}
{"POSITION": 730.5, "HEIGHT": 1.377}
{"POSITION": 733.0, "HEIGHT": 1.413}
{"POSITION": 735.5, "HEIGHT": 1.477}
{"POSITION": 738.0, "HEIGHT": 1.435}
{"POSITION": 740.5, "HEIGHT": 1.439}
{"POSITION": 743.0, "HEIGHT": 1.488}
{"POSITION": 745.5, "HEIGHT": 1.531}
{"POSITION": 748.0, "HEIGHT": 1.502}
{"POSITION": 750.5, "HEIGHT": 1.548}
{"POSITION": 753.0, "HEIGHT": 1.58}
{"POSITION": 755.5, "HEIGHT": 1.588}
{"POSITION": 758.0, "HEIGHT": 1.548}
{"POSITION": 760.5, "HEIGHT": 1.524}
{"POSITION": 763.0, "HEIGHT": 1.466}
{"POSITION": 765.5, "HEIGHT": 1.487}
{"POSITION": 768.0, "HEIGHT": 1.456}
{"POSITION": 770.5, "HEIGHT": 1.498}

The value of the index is 3.2 mm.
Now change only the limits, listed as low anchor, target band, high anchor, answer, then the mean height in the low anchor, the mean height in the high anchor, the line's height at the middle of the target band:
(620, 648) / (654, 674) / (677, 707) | -1.6 mm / 1.71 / 1.43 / 1.56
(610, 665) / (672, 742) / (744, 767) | 8.6 mm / 1.73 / 1.53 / 1.61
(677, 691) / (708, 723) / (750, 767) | 2.0 mm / 1.46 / 1.53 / 1.49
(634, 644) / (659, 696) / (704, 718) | -2.5 mm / 1.68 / 1.29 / 1.47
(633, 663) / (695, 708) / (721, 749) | 1.2 mm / 1.65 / 1.44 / 1.52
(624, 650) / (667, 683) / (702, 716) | -1.7 mm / 1.69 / 1.3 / 1.48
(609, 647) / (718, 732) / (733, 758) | 1.6 mm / 1.78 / 1.51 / 1.55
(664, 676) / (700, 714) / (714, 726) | 1.1 mm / 1.73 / 1.33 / 1.43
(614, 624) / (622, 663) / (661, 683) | 2.2 mm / 1.86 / 1.65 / 1.77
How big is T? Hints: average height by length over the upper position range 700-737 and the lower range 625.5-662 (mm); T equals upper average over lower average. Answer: 0.81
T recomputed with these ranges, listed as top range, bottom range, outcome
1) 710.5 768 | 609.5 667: 0.83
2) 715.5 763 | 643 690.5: 0.91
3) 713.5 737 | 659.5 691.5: 0.86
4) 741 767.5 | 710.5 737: 1.12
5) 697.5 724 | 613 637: 0.74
